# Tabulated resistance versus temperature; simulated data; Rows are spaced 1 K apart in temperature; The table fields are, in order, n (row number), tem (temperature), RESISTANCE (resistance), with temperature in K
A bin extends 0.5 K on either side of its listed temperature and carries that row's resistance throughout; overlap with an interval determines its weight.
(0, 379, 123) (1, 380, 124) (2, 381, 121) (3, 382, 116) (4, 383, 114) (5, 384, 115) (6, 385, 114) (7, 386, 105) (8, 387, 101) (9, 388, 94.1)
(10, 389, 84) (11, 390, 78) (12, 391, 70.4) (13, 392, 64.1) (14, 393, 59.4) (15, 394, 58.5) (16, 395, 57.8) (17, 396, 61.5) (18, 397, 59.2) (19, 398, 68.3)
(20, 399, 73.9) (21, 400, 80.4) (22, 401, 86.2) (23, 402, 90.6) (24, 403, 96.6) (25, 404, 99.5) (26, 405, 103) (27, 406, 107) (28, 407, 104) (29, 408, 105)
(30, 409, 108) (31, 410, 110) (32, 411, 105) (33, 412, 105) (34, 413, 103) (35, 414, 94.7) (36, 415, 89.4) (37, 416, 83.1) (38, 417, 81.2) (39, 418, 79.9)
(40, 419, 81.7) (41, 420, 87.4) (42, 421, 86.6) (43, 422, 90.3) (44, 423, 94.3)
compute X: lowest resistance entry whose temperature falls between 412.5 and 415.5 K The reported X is 89.4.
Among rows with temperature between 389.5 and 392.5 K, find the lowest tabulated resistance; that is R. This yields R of 64.1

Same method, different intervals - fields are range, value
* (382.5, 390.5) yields 78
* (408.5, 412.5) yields 105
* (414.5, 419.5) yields 79.9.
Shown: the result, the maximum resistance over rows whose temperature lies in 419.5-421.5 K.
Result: 87.4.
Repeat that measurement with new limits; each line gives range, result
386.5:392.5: 101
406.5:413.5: 110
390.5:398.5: 70.4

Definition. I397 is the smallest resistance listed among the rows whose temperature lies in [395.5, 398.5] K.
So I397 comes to 59.2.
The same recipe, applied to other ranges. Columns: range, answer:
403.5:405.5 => 99.5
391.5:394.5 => 58.5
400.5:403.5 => 86.2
